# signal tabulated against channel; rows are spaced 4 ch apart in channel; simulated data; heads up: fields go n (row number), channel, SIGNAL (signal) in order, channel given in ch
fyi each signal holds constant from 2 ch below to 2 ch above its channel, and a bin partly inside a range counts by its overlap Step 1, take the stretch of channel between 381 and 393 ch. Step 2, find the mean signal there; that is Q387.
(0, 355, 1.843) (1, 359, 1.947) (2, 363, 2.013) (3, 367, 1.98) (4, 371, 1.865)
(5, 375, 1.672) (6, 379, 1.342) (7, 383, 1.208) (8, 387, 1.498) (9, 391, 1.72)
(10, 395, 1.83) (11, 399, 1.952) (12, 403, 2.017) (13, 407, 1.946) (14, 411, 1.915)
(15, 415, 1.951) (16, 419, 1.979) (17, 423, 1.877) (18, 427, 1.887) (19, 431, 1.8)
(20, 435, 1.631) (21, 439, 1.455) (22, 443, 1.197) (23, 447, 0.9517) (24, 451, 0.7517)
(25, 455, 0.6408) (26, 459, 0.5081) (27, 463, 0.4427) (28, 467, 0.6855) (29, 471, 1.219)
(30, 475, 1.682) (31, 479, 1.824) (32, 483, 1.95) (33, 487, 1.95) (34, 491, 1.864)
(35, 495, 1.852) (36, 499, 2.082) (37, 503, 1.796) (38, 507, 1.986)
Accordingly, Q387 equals 1.48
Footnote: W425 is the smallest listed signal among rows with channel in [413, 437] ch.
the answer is 1.631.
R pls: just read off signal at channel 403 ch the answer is 2.017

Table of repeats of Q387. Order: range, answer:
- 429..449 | 1.41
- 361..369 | 2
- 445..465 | 0.659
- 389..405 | 1.88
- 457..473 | 0.714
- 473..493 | 1.85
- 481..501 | 1.94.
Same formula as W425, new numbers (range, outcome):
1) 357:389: 1.208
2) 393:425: 1.83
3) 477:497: 1.824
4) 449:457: 0.6408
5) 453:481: 0.4427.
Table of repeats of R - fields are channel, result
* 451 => 0.7517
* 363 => 2.013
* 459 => 0.5081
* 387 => 1.498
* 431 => 1.8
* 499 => 2.082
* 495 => 1.852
